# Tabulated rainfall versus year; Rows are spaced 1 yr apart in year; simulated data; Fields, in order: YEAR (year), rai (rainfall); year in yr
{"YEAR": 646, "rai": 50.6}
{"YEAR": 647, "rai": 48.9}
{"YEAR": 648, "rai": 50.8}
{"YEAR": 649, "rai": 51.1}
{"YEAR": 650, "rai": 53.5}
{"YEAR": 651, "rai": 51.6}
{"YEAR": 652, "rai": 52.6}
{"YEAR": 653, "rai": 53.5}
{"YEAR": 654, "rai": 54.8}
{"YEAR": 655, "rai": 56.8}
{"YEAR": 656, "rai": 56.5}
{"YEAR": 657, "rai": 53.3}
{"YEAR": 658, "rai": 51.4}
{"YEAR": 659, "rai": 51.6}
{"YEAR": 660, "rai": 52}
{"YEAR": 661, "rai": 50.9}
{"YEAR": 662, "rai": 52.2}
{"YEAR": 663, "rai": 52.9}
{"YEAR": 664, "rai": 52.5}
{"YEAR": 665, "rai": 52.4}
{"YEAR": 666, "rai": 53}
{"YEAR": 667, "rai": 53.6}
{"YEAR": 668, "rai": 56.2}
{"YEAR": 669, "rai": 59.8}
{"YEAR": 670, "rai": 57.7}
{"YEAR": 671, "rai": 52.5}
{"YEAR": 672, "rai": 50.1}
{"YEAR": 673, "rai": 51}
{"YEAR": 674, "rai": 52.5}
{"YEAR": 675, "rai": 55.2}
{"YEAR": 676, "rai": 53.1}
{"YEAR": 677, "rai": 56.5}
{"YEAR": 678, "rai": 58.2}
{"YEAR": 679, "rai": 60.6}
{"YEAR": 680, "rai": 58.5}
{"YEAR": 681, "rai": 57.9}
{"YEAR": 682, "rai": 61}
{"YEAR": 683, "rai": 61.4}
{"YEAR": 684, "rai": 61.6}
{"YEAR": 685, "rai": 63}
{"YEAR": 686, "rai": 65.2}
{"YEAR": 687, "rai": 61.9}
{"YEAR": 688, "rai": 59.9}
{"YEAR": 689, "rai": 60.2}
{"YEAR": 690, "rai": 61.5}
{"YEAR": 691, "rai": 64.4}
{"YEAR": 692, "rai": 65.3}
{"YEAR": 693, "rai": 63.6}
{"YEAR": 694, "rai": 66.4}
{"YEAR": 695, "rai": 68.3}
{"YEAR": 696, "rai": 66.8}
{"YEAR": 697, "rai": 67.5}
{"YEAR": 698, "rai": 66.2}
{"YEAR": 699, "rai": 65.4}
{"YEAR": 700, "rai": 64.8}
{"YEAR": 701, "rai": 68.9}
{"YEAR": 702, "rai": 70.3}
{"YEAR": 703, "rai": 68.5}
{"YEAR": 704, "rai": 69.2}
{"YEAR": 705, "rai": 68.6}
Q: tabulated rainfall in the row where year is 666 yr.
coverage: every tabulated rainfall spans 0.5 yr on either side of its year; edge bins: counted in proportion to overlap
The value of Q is 53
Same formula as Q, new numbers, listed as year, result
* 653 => 53.5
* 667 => 53.6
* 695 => 68.3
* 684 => 61.6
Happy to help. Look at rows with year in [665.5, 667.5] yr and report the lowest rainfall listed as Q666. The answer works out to 53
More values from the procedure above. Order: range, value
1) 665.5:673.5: 50.1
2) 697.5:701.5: 64.8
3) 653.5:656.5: 54.8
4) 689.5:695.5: 61.5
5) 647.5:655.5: 50.8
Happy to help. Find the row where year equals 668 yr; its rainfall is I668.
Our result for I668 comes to 56.2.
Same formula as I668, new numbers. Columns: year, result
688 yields 59.9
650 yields 53.5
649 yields 51.1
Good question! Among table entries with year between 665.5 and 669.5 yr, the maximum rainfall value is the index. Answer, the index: 59.8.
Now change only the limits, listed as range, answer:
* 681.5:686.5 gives 65.2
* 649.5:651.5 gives 53.5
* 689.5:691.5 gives 64.4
